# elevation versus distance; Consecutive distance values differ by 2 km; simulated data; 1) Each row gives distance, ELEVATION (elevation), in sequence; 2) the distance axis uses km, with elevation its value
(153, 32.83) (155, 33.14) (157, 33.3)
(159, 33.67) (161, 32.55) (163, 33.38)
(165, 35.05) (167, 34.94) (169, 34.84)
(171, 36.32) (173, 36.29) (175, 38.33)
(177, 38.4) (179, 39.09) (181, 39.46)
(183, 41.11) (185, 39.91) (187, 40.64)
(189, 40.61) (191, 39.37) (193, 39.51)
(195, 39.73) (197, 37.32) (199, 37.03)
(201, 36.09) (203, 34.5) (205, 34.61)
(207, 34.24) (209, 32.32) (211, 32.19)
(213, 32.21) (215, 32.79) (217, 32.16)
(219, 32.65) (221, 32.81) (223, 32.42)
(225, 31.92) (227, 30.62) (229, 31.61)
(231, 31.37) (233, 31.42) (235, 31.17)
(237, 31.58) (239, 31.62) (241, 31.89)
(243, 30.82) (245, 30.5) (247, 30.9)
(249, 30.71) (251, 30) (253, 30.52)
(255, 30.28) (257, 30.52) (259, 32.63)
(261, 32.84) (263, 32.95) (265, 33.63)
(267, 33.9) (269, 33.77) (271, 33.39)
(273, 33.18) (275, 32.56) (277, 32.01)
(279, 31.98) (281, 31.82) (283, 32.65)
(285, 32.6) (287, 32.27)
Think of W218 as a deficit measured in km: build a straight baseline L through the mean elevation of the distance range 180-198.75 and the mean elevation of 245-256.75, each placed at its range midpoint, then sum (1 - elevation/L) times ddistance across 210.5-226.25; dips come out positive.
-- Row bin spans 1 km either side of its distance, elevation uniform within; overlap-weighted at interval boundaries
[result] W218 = 1.3 km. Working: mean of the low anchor 39.6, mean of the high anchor 30.5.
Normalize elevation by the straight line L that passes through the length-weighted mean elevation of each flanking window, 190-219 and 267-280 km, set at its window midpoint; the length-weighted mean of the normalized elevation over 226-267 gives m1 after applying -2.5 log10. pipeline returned 0.08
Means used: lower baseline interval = 35.2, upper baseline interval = 32.9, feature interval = 31.4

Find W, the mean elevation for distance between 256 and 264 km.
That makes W 32.2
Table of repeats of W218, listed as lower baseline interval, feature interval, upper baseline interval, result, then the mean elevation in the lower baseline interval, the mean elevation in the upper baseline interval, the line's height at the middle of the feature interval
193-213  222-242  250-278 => 1.4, 35.4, 32.3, 33.9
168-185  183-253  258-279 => 3.9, 38.1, 33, 35.8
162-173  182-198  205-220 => -2.8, 35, 32.8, 33.9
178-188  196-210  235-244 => 0.7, 40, 31.4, 37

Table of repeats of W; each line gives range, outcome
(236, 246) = 31.3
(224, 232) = 31.4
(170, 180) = 37.7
